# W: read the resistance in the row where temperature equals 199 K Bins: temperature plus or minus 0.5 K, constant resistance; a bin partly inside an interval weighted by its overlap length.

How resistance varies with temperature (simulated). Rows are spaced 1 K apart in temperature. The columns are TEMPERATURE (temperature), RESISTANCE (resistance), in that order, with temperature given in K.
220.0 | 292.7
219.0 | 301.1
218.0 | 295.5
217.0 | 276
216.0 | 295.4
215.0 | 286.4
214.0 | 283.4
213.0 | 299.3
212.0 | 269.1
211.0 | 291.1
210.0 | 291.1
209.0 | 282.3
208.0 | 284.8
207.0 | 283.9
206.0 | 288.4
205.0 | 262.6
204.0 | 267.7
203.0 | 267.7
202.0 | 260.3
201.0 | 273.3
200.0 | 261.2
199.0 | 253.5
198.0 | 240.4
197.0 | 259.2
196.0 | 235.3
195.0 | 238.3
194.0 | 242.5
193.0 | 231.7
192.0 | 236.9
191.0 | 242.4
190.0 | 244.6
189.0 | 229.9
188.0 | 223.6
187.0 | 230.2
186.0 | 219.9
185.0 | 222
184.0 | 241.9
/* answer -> 253.5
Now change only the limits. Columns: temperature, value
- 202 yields 260.3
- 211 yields 291.1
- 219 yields 301.1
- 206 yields 288.4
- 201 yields 273.3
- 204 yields 267.7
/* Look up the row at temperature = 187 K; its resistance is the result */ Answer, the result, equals 230.2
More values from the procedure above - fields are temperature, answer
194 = 242.5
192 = 236.9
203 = 267.7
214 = 283.4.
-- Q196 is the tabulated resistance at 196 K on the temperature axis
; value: 235.3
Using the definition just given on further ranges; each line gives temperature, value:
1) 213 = 299.3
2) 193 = 231.7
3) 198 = 240.4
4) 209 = 282.3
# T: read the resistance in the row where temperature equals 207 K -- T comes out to 283.9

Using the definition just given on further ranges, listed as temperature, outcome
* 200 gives 261.2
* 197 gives 259.2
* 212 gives 269.1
